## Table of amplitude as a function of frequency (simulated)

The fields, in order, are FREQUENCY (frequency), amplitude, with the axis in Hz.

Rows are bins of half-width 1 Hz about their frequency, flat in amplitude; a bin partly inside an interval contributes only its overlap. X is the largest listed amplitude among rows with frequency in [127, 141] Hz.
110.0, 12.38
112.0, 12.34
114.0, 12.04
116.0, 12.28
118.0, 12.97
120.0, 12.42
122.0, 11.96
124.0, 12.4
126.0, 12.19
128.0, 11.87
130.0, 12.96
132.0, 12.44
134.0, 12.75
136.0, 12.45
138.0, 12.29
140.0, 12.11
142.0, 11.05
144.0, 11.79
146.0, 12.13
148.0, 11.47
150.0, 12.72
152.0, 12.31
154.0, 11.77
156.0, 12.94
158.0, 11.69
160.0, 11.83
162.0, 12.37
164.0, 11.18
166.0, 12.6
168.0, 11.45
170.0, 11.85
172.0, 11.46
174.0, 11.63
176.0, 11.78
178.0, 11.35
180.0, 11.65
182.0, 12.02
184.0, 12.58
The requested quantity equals 12.96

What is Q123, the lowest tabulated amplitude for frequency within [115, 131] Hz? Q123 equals 11.87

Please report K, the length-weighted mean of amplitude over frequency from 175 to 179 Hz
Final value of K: 11.6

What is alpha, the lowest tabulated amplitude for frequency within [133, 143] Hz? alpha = 11.05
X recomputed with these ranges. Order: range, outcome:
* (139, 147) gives 12.13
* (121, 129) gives 12.4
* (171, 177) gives 11.78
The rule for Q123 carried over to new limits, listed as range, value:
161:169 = 11.18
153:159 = 11.69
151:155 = 11.77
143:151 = 11.47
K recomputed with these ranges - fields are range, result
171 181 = 11.6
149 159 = 12.3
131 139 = 12.5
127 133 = 12.4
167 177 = 11.6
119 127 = 12.2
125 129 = 12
